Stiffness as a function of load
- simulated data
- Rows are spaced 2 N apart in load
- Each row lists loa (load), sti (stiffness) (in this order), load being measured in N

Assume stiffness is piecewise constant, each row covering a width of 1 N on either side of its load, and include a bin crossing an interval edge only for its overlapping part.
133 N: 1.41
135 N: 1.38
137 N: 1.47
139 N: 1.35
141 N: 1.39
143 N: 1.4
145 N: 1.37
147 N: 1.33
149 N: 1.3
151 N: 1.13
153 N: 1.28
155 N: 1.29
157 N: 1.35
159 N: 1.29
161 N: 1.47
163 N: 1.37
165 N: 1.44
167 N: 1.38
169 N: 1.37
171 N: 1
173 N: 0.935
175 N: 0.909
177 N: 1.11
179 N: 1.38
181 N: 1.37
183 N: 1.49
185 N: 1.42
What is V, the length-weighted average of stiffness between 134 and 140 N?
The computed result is 1.4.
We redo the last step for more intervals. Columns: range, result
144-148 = 1.35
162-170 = 1.39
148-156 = 1.25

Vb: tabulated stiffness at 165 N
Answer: 1.44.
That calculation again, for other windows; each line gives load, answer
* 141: 1.39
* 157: 1.35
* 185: 1.42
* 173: 0.935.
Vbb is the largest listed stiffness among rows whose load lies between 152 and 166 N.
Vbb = 1.47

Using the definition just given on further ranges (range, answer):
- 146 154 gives 1.33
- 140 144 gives 1.4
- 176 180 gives 1.38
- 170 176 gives 1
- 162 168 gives 1.44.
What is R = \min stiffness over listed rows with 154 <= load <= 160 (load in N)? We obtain 1.29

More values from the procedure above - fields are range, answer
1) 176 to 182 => 1.11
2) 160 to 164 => 1.37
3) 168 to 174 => 0.935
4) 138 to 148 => 1.33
